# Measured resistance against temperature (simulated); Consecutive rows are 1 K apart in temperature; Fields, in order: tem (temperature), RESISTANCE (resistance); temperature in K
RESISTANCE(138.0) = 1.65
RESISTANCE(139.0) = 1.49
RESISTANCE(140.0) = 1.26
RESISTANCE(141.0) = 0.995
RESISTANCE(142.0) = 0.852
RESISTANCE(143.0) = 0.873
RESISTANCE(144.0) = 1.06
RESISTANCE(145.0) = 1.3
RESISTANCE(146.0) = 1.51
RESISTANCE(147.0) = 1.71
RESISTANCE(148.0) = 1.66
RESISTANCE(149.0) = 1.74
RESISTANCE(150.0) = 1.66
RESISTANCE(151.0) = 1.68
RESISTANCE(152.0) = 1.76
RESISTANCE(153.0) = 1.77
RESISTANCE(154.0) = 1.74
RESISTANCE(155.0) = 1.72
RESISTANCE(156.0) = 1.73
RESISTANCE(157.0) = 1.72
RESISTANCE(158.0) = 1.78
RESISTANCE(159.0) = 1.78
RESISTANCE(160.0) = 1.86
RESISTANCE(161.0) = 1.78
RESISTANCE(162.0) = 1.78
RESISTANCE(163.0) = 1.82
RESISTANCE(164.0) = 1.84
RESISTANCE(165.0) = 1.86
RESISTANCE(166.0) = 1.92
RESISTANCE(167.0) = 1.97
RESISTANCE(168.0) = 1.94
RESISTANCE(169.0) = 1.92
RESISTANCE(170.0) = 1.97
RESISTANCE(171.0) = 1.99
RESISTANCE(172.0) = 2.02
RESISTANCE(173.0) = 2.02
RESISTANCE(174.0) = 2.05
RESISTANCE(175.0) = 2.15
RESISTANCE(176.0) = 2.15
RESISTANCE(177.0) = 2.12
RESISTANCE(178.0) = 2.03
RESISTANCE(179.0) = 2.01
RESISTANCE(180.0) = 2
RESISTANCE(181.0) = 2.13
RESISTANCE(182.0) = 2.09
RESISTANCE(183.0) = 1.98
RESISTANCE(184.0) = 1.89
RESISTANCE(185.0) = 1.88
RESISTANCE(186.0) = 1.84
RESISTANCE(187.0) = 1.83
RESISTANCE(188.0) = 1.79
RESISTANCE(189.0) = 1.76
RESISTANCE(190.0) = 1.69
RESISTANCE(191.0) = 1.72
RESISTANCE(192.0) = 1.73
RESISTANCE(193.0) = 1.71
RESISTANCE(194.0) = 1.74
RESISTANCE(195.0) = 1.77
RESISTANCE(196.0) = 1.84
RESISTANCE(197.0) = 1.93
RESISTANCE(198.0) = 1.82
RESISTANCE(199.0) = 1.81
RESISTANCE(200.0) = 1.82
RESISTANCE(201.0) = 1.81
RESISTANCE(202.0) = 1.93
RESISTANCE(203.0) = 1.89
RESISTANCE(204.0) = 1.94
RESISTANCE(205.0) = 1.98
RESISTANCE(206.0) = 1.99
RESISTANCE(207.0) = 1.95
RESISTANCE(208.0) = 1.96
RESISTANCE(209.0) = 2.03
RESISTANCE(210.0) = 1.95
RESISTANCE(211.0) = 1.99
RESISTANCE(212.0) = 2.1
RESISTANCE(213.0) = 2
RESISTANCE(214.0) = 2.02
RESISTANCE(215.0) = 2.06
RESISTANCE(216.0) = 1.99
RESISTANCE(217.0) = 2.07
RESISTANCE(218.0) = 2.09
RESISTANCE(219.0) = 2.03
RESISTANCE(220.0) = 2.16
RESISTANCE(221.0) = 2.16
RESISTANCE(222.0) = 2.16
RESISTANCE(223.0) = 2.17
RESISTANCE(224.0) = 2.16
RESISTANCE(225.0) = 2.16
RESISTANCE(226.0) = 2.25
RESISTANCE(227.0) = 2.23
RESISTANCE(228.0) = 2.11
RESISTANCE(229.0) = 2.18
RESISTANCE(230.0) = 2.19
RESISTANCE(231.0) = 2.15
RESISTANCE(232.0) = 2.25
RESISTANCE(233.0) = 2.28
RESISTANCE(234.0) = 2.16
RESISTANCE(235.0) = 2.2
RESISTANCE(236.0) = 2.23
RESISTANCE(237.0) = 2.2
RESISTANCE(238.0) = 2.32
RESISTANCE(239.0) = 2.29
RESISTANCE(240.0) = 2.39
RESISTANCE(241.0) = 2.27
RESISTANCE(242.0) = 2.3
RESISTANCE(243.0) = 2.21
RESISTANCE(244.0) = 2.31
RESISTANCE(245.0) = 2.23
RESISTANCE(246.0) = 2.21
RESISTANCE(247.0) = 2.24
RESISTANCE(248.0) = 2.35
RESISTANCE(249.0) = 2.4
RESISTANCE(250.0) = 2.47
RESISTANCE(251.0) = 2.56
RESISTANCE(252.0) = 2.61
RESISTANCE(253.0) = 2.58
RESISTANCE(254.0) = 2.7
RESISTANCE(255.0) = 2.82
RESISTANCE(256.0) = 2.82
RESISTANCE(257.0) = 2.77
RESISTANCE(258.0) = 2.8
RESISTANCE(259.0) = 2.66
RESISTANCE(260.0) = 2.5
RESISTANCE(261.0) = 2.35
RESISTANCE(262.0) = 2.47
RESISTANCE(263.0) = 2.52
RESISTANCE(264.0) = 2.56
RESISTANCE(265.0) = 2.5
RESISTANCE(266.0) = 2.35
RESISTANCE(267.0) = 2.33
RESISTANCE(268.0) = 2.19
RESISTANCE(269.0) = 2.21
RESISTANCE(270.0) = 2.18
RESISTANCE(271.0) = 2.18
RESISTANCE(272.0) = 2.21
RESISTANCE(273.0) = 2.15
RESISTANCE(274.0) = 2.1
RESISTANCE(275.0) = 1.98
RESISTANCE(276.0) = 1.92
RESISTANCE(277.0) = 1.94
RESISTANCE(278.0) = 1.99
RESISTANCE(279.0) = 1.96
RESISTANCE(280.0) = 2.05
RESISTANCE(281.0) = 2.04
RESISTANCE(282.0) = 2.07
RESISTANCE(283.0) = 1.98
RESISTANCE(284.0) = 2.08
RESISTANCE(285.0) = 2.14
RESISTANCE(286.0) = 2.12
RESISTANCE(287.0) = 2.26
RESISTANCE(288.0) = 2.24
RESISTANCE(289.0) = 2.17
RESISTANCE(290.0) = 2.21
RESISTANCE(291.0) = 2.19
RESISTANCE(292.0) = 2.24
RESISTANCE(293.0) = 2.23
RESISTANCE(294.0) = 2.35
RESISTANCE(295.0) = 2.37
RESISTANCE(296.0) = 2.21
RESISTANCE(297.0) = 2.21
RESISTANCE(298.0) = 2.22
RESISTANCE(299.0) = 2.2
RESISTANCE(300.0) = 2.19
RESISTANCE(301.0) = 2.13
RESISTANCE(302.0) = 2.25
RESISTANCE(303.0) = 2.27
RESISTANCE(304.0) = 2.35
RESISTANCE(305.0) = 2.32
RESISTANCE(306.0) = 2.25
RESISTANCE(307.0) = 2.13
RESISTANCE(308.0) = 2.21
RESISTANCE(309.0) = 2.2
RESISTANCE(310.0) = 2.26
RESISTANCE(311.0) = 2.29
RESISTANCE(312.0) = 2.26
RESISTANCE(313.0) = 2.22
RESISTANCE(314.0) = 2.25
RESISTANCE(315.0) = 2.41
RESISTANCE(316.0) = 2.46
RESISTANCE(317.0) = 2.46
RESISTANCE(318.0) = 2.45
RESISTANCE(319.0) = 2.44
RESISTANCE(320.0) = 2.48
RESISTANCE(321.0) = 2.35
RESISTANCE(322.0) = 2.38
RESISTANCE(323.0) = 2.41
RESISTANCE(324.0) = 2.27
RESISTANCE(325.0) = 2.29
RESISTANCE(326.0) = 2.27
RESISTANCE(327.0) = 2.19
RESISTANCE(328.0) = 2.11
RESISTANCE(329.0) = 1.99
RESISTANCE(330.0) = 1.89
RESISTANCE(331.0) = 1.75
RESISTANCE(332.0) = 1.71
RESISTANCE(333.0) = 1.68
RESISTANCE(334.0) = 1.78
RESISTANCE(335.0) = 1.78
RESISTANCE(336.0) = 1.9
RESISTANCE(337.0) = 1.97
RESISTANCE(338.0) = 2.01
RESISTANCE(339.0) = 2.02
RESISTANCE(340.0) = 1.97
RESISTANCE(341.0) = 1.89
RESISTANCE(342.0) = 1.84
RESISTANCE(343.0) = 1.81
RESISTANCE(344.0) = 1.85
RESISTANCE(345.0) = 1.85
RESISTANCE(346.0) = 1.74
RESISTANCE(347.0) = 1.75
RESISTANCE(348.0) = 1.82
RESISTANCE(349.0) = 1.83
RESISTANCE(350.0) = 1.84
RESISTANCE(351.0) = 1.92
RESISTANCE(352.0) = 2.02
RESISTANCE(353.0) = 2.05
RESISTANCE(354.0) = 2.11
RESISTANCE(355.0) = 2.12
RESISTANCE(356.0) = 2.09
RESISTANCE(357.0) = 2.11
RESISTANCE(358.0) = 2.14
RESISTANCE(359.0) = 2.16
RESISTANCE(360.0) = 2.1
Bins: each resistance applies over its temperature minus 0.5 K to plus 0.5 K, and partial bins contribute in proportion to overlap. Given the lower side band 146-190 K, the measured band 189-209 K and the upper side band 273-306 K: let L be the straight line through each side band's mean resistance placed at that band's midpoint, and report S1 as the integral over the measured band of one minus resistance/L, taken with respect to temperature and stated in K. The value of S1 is 1.0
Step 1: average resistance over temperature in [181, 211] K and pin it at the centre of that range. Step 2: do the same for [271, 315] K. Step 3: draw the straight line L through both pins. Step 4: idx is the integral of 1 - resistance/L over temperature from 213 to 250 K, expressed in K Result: -4.06 K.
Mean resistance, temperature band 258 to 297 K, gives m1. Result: 2.22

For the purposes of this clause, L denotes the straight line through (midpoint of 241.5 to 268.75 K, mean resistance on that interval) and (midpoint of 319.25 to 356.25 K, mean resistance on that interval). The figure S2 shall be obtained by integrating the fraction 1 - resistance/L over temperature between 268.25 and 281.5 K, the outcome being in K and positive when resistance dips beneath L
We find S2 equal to 1.61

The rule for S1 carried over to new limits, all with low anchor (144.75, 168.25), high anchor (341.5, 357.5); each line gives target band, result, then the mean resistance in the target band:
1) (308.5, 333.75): -4.23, 2.21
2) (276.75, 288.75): -1.37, 2.08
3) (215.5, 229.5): -2.52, 2.14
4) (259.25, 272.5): -3.63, 2.36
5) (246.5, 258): -4.67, 2.58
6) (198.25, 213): -1.17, 1.94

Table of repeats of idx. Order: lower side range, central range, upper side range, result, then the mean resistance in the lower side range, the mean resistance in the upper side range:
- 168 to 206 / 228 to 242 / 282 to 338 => -1.5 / 1.91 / 2.19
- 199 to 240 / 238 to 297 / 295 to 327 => -2.9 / 2.09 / 2.29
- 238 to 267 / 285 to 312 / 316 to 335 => 0.5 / 2.47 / 2.16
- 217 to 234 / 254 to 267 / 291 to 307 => -2.3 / 2.17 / 2.25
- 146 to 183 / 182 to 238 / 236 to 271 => 4.2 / 1.88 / 2.42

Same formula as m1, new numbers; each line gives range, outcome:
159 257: 2.08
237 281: 2.34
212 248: 2.18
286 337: 2.2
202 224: 2.03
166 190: 1.97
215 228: 2.13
